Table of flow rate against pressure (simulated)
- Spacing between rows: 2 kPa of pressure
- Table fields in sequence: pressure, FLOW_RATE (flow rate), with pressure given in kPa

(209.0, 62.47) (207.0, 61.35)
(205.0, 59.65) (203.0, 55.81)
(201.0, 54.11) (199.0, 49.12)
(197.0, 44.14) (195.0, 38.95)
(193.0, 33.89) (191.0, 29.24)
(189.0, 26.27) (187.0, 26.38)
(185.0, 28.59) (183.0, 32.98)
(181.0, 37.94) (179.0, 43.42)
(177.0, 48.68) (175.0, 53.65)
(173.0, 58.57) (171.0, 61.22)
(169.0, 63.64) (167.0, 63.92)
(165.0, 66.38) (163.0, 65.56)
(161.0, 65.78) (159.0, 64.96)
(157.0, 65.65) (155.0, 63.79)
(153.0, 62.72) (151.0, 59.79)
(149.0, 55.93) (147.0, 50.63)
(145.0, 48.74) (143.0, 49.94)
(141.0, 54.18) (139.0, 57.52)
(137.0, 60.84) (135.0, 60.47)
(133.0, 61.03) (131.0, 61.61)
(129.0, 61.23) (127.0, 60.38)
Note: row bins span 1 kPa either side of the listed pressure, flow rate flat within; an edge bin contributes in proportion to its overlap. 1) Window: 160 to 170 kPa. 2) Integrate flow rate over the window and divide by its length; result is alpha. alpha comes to 65.1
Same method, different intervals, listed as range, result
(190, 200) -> 39.1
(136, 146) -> 54.2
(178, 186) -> 35.7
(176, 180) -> 46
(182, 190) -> 28.6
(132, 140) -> 60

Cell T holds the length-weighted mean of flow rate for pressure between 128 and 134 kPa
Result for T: 61.3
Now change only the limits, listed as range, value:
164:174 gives 62.7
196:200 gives 46.6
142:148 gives 49.8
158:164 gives 65.4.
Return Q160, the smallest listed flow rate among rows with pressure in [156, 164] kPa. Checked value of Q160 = 64.96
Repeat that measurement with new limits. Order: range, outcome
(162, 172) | 61.22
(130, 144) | 49.94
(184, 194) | 26.27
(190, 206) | 29.24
